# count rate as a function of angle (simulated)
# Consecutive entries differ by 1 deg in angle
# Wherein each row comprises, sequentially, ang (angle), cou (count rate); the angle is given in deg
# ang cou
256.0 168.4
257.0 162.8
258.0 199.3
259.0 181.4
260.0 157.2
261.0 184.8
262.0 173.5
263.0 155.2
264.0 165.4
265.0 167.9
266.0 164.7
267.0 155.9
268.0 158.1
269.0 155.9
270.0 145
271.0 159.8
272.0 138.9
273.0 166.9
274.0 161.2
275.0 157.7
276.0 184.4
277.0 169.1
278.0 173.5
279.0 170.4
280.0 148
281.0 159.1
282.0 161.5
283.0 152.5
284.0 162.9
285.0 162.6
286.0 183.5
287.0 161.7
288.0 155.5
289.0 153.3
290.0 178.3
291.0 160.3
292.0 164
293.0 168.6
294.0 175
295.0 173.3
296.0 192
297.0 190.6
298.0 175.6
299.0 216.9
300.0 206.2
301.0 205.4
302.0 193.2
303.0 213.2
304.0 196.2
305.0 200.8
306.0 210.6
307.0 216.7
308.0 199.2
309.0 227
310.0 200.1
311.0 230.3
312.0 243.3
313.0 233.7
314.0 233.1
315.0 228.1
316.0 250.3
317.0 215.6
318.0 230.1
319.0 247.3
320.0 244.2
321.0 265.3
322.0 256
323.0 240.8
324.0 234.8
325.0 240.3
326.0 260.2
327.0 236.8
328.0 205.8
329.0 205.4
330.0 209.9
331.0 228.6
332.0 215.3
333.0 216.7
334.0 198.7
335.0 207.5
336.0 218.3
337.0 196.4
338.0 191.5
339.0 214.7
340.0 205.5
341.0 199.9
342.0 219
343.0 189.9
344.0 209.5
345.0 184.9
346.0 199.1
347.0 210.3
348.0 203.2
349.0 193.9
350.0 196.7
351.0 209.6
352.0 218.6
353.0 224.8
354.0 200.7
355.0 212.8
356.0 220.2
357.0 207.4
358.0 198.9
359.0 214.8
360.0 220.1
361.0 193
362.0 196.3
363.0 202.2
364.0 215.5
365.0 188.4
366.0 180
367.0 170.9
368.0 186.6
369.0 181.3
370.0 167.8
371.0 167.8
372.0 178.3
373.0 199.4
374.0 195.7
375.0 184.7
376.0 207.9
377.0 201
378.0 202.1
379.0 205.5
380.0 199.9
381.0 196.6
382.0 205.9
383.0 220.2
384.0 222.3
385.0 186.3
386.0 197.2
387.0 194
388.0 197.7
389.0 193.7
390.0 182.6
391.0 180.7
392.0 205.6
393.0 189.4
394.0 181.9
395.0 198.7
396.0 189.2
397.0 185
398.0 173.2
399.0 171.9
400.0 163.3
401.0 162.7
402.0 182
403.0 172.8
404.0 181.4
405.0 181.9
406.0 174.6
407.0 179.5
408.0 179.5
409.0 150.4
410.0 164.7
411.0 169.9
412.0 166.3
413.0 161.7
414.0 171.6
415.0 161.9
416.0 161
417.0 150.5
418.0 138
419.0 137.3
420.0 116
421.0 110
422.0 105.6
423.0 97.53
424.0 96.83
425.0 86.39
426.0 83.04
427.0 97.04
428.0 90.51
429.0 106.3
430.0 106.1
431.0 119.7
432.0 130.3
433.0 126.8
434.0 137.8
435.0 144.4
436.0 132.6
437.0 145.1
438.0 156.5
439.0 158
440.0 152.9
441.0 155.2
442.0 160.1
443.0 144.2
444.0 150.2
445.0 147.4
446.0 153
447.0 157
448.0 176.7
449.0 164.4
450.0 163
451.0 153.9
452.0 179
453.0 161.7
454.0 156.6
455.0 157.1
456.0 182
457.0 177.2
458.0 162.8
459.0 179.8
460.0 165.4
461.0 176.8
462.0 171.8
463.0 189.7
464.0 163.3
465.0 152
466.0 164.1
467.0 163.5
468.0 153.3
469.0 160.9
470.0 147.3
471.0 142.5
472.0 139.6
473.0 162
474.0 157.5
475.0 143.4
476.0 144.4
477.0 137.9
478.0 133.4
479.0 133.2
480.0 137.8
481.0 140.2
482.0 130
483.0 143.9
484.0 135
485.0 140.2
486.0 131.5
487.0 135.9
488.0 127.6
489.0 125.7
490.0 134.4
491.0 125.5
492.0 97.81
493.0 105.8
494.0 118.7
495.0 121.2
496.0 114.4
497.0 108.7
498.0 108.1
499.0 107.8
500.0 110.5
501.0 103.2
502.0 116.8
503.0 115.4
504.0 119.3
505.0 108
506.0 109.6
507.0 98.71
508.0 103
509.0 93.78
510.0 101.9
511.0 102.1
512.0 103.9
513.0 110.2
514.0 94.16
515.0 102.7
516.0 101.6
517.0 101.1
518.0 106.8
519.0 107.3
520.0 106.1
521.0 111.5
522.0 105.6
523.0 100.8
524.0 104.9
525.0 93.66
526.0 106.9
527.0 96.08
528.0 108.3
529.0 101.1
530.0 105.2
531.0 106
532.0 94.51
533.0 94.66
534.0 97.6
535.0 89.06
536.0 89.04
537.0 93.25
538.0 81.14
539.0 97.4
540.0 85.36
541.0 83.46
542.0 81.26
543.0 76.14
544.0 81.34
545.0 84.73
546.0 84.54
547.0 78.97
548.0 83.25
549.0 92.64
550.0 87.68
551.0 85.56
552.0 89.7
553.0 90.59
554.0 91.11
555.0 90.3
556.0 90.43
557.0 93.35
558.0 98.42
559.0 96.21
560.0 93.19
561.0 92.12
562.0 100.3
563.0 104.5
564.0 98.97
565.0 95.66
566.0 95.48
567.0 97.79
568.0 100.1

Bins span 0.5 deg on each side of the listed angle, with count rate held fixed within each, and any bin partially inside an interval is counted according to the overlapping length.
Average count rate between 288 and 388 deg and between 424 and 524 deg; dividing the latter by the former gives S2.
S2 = 0.6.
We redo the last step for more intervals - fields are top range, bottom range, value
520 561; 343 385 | 0.47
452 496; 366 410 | 0.79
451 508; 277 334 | 0.69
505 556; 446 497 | 0.65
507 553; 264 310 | 0.54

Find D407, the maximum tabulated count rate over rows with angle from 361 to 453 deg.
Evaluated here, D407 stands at 222.3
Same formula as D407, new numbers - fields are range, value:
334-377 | 224.8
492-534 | 121.2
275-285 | 184.4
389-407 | 205.6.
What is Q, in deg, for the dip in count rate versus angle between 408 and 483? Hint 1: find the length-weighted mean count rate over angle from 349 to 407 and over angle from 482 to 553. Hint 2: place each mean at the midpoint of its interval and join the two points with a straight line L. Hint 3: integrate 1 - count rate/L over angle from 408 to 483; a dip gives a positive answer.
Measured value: 0.93 deg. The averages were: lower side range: 194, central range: 146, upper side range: 104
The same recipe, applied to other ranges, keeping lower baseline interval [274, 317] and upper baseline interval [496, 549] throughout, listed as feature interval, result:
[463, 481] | -4.64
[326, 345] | -4.05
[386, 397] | -2.93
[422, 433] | 2.73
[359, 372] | -2.28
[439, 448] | -1.63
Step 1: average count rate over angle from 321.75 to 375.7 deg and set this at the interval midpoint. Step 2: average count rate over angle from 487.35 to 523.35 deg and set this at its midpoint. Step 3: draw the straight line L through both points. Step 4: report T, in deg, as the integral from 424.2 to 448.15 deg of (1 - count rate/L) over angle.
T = 2.9 deg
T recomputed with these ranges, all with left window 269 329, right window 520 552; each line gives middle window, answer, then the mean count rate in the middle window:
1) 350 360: -2.3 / 212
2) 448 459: -3.2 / 167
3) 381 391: -2.6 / 199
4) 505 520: 0.1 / 103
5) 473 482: -1.7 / 142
